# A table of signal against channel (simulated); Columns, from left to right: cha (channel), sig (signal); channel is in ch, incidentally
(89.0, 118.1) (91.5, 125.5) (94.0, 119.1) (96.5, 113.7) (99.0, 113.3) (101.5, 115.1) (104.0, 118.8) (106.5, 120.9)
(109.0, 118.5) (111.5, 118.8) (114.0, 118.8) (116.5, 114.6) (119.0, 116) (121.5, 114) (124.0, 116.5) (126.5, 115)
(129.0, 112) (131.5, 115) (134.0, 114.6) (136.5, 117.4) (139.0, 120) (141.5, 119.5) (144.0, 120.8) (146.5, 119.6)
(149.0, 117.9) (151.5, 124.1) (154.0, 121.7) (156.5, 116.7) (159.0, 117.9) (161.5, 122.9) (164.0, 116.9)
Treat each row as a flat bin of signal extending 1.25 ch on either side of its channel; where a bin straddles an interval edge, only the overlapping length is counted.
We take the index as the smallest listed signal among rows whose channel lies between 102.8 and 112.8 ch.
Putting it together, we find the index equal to 118.5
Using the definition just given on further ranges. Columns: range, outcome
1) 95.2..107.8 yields 113.3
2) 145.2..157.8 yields 116.7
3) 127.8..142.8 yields 112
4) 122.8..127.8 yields 115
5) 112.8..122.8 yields 114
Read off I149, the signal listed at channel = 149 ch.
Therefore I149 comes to 117.9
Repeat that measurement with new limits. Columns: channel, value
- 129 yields 112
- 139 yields 120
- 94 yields 119.1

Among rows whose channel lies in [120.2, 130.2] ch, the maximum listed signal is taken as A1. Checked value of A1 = 116.5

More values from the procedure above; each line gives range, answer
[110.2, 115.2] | 118.8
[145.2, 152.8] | 124.1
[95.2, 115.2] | 120.9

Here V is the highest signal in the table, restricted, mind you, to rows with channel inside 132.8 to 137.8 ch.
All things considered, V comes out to 117.4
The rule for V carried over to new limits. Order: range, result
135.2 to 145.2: 120.8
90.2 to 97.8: 125.5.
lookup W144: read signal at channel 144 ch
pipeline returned 120.8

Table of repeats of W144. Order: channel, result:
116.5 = 114.6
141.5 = 119.5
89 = 118.1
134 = 114.6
